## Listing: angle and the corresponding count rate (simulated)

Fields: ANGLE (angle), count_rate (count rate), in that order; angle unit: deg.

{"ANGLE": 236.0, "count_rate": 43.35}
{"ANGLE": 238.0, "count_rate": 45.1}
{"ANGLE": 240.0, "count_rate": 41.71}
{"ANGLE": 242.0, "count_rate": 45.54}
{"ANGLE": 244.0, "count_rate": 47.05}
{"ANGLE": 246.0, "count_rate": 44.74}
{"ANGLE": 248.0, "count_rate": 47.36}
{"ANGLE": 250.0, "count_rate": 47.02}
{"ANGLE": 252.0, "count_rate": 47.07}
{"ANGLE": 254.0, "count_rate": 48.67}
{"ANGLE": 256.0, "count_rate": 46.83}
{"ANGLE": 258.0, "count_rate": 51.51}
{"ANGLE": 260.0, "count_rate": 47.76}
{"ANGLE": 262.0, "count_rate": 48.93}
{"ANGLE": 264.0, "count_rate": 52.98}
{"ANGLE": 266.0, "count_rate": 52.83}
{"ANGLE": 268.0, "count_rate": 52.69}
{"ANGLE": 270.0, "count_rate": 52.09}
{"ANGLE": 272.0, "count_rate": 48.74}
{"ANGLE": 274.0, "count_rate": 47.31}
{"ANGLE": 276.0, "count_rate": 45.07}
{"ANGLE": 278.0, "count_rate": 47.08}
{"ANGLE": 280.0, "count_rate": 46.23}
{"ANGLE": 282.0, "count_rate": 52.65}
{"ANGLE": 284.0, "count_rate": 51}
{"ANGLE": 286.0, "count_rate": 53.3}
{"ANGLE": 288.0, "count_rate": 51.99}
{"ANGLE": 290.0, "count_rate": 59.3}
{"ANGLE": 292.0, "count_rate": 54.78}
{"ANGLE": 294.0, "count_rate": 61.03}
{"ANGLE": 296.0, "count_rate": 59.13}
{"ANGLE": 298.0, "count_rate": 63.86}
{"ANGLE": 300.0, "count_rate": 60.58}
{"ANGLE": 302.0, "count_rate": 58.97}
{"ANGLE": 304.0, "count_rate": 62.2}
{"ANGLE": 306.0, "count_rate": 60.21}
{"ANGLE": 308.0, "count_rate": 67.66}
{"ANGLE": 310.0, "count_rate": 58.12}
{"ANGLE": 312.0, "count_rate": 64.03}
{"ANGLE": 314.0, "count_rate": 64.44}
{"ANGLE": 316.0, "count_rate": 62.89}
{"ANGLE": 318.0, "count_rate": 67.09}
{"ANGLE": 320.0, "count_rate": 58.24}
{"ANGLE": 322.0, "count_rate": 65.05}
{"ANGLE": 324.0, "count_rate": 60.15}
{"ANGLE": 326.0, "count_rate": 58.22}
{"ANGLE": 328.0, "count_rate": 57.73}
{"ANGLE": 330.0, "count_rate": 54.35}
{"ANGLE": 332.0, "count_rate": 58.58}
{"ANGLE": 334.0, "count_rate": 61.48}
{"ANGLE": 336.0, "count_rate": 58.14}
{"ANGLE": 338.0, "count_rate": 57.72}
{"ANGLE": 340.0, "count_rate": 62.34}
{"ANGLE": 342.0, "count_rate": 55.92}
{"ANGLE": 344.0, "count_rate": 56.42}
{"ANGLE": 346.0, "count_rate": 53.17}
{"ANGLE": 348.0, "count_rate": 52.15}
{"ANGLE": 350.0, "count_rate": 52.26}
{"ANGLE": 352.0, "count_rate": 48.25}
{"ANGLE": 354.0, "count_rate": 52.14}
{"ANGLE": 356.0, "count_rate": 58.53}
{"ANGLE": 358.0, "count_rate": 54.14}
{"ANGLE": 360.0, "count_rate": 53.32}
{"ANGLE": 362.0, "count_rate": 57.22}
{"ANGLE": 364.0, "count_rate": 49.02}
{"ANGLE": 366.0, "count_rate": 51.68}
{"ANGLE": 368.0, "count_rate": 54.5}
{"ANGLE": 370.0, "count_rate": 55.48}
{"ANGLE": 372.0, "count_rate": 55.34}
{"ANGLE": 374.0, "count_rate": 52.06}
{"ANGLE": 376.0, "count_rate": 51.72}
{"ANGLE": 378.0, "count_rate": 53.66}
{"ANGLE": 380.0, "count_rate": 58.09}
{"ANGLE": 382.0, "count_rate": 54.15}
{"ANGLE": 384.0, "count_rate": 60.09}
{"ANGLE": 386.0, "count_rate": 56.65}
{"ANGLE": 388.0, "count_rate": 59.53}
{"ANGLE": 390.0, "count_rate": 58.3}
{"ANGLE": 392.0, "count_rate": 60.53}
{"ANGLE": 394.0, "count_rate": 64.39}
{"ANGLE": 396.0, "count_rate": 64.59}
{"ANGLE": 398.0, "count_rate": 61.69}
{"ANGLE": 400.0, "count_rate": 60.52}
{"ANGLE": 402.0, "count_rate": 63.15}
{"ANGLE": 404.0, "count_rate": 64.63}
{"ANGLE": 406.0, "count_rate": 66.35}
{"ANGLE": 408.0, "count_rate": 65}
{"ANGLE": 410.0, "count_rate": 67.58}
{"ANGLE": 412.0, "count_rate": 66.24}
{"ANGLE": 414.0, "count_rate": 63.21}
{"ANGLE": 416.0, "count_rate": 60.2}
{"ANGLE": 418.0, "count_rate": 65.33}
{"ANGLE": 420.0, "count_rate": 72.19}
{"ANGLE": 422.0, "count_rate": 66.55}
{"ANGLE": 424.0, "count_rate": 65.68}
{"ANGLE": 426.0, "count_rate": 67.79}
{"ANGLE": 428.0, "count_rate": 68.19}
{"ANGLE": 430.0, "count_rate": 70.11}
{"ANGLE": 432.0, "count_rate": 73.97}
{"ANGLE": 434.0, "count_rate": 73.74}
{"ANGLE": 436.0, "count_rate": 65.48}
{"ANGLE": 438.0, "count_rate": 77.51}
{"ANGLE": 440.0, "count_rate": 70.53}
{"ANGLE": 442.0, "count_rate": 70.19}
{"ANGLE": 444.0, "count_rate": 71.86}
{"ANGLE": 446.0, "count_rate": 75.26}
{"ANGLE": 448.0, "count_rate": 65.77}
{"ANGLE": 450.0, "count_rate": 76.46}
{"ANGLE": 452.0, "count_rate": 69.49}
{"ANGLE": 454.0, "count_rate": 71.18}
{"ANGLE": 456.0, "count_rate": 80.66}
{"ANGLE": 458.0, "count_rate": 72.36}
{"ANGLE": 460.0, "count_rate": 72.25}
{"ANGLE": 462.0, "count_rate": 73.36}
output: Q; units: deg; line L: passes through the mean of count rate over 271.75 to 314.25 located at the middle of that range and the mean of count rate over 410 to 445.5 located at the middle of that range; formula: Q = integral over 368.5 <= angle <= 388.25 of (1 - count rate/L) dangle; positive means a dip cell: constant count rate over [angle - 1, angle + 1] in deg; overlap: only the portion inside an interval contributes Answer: 2.7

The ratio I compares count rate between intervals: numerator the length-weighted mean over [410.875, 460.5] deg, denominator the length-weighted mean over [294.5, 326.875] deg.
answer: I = 1.13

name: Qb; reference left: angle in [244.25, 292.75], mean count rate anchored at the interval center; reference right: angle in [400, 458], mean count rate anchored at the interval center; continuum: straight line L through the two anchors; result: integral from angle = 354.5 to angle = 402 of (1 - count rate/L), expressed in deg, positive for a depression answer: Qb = 4.6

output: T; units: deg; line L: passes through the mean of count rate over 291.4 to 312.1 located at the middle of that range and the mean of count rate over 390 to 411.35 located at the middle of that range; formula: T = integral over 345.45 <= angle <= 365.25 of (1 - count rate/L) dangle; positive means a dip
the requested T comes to 3.0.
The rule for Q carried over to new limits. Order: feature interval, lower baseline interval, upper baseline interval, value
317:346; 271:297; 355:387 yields -3.05 deg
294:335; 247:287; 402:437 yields -4.73 deg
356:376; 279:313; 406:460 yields 3.18 deg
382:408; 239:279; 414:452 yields 1.37 deg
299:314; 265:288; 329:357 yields -2.63 deg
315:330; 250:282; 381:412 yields -1.71 deg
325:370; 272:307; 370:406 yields 1.46 deg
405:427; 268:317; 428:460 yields 1.03 deg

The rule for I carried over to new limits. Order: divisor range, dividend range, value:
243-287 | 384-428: 1.30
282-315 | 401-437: 1.13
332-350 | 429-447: 1.27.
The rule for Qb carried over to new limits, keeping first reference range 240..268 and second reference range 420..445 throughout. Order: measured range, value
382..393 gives 1.04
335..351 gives 0.85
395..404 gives 0.47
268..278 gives 0.39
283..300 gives -1.32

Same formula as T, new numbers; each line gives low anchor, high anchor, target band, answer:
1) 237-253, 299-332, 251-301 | 0.37 deg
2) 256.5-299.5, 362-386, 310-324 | -2.57 deg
